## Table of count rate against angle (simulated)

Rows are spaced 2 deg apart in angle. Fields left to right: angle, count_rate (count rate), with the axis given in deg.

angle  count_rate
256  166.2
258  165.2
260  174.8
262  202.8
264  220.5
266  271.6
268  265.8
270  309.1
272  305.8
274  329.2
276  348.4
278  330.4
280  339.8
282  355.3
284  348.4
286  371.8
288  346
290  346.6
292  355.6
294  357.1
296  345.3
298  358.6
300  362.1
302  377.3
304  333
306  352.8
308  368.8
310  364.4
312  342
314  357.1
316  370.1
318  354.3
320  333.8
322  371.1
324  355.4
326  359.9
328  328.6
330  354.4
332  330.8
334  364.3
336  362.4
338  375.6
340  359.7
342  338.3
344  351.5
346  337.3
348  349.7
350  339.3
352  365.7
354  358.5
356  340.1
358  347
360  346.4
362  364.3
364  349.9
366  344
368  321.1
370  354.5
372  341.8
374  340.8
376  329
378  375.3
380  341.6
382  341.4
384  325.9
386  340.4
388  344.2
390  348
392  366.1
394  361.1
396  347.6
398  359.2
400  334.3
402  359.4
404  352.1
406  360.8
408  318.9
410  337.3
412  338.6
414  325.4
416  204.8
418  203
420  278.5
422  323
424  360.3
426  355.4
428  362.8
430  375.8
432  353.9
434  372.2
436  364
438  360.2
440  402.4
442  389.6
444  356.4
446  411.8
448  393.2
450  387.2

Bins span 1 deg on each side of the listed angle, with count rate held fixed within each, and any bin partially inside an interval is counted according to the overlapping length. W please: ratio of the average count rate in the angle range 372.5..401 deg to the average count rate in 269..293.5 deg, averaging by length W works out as 1.02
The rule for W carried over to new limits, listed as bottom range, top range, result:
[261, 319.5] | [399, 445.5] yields 1.02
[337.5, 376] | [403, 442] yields 0.96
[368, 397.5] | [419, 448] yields 1.05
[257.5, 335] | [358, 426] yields 1.02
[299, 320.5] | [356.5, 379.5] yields 0.97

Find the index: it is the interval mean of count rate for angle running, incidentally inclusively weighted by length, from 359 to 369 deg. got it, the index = 345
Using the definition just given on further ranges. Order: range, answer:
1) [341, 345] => 345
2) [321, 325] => 363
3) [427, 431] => 369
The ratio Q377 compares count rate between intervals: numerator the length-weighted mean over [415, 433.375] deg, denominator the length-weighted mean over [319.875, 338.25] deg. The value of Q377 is 0.89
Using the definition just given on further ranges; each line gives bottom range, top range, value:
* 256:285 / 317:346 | 1.26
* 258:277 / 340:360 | 1.32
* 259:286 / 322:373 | 1.19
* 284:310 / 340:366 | 0.98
